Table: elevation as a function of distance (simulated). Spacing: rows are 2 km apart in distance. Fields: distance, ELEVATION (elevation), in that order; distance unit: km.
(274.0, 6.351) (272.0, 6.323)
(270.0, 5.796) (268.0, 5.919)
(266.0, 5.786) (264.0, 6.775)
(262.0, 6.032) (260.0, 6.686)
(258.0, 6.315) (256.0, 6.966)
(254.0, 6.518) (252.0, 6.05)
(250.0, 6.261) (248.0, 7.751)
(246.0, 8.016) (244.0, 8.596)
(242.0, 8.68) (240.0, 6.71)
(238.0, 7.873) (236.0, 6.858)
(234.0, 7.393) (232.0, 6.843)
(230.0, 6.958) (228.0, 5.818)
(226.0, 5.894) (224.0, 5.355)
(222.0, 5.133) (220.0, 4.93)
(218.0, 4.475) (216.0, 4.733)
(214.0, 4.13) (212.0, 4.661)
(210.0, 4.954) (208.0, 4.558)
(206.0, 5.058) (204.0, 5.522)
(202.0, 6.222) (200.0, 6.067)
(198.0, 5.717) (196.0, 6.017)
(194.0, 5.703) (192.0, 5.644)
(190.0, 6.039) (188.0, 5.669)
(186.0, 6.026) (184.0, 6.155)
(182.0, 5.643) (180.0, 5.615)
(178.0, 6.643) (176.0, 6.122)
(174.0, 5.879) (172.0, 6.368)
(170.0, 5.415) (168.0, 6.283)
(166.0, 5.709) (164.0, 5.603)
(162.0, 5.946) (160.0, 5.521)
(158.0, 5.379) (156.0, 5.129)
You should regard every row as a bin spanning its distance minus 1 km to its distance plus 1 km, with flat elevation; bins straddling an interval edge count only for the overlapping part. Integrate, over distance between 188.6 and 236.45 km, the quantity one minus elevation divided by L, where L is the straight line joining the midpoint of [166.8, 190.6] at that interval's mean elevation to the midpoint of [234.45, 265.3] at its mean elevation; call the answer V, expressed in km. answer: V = 6.63 km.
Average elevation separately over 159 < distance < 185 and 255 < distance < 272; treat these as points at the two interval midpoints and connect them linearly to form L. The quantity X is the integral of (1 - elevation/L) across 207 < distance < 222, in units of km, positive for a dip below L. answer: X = 3.5 km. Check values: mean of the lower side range 5.92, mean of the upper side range 6.29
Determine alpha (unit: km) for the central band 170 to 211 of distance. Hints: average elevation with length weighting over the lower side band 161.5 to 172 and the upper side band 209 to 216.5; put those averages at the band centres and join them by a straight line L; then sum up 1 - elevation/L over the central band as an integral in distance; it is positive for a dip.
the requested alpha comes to -4.49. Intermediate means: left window 5.84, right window 4.61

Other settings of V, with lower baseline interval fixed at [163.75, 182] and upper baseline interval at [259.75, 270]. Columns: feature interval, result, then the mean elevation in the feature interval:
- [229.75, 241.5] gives -2.09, 7.18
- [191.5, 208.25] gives 1.00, 5.66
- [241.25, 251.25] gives -2.73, 7.8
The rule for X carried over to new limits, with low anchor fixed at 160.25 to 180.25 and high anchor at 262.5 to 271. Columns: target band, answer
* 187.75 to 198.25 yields 0.29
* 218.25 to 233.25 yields 0.54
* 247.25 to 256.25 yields -0.91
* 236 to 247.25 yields -3.42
